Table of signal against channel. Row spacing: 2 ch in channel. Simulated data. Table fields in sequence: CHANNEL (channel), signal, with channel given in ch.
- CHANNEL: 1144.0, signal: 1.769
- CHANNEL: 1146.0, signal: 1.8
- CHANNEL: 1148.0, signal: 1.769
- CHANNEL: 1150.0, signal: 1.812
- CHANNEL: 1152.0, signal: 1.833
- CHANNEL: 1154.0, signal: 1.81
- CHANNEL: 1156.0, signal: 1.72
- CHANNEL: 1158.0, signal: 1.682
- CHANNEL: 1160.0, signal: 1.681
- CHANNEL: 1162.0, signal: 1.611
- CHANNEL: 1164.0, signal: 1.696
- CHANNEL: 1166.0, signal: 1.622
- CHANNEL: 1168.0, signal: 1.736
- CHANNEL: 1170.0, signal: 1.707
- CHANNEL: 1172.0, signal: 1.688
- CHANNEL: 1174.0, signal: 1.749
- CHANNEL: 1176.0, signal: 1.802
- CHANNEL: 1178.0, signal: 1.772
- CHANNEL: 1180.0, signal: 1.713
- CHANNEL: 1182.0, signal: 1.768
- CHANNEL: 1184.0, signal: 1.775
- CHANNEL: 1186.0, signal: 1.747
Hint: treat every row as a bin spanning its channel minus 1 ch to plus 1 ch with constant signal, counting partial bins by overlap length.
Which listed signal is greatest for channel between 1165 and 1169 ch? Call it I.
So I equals 1.736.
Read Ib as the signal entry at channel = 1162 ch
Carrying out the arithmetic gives 1.611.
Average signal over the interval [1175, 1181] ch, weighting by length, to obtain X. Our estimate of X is 1.76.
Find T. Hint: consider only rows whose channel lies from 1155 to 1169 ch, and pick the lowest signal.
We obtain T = 1.611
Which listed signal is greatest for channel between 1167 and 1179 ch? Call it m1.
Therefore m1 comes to 1.802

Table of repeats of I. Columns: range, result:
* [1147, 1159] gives 1.833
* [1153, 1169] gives 1.81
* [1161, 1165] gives 1.696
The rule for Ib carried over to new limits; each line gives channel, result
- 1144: 1.769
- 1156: 1.72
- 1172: 1.688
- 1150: 1.812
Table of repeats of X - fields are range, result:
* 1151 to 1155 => 1.82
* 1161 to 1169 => 1.67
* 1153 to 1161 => 1.72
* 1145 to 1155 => 1.8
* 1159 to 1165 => 1.66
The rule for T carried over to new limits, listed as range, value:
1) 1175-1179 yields 1.772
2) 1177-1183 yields 1.713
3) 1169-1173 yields 1.688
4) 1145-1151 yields 1.769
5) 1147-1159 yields 1.682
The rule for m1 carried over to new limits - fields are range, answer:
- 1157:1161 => 1.682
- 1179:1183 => 1.768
